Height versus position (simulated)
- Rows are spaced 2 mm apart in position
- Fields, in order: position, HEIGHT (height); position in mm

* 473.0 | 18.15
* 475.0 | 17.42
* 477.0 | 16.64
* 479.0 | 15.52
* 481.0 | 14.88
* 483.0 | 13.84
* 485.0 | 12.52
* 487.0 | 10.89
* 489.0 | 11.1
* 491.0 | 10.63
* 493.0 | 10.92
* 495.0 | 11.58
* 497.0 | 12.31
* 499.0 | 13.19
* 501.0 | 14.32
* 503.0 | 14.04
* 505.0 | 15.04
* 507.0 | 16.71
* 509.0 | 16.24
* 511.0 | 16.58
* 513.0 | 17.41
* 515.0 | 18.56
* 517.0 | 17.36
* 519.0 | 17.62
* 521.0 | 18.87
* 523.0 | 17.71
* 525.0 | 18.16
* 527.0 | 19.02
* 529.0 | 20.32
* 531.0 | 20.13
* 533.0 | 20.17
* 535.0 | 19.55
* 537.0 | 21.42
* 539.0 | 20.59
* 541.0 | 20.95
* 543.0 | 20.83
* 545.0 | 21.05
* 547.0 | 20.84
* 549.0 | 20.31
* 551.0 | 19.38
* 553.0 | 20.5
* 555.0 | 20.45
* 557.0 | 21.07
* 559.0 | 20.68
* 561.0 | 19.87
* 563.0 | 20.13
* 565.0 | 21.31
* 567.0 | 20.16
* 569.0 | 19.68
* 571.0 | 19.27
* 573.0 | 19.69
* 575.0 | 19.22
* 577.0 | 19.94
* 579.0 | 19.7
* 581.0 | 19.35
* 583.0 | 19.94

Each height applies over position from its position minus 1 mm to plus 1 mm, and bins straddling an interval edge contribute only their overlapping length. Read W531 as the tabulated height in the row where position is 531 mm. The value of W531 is 20.13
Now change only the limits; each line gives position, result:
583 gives 19.94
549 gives 20.31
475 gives 17.42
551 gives 19.38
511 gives 16.58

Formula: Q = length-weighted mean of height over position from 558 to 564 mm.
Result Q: 20.2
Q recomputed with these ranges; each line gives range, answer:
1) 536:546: 21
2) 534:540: 20.5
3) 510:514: 17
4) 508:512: 16.4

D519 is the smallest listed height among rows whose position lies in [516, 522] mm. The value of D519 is 17.36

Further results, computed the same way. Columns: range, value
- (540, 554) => 19.38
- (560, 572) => 19.27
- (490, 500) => 10.63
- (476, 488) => 10.89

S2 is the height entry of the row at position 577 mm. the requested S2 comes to 19.94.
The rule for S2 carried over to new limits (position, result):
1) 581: 19.35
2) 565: 21.31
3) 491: 10.63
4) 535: 19.55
